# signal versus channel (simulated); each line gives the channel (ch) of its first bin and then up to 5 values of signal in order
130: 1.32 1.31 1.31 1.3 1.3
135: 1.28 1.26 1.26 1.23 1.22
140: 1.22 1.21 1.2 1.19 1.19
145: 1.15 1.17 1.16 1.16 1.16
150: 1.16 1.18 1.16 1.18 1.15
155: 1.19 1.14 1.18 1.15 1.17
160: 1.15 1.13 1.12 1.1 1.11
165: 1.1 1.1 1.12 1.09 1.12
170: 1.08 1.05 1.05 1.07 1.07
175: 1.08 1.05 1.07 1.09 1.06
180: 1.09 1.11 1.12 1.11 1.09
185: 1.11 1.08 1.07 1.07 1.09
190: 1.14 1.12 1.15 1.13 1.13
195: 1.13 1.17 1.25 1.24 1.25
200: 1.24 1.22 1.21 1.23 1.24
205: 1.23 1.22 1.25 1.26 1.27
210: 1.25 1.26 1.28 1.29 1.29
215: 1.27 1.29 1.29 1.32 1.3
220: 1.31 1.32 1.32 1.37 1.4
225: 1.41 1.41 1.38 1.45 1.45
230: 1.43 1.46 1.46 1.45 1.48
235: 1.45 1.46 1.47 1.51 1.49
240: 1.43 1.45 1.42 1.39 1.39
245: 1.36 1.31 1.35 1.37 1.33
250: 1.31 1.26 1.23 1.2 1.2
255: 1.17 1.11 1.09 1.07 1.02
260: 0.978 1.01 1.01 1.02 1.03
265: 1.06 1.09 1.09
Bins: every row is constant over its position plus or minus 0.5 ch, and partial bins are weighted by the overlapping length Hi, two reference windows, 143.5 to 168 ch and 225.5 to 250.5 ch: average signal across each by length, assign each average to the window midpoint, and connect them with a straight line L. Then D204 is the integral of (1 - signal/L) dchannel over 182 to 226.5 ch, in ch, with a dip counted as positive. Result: 2.8 ch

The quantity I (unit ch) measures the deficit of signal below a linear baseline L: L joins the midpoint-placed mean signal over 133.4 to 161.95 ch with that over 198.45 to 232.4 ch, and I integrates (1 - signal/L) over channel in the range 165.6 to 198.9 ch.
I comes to 3.83 ch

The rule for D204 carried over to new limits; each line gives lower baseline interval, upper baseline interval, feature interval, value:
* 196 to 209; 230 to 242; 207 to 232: 0.25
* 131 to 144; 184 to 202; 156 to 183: 2.06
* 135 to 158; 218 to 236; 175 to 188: 1.98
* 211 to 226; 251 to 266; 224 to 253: -4.73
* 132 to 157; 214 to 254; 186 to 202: 1.72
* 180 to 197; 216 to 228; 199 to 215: -0.06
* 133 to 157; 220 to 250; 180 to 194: 2.05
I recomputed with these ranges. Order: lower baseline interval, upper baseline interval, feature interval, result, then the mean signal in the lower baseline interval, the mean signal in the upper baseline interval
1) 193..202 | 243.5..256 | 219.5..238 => -2.49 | 1.2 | 1.28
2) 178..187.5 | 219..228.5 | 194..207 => -0.04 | 1.09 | 1.37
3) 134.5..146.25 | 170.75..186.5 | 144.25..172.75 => 0.43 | 1.22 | 1.08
